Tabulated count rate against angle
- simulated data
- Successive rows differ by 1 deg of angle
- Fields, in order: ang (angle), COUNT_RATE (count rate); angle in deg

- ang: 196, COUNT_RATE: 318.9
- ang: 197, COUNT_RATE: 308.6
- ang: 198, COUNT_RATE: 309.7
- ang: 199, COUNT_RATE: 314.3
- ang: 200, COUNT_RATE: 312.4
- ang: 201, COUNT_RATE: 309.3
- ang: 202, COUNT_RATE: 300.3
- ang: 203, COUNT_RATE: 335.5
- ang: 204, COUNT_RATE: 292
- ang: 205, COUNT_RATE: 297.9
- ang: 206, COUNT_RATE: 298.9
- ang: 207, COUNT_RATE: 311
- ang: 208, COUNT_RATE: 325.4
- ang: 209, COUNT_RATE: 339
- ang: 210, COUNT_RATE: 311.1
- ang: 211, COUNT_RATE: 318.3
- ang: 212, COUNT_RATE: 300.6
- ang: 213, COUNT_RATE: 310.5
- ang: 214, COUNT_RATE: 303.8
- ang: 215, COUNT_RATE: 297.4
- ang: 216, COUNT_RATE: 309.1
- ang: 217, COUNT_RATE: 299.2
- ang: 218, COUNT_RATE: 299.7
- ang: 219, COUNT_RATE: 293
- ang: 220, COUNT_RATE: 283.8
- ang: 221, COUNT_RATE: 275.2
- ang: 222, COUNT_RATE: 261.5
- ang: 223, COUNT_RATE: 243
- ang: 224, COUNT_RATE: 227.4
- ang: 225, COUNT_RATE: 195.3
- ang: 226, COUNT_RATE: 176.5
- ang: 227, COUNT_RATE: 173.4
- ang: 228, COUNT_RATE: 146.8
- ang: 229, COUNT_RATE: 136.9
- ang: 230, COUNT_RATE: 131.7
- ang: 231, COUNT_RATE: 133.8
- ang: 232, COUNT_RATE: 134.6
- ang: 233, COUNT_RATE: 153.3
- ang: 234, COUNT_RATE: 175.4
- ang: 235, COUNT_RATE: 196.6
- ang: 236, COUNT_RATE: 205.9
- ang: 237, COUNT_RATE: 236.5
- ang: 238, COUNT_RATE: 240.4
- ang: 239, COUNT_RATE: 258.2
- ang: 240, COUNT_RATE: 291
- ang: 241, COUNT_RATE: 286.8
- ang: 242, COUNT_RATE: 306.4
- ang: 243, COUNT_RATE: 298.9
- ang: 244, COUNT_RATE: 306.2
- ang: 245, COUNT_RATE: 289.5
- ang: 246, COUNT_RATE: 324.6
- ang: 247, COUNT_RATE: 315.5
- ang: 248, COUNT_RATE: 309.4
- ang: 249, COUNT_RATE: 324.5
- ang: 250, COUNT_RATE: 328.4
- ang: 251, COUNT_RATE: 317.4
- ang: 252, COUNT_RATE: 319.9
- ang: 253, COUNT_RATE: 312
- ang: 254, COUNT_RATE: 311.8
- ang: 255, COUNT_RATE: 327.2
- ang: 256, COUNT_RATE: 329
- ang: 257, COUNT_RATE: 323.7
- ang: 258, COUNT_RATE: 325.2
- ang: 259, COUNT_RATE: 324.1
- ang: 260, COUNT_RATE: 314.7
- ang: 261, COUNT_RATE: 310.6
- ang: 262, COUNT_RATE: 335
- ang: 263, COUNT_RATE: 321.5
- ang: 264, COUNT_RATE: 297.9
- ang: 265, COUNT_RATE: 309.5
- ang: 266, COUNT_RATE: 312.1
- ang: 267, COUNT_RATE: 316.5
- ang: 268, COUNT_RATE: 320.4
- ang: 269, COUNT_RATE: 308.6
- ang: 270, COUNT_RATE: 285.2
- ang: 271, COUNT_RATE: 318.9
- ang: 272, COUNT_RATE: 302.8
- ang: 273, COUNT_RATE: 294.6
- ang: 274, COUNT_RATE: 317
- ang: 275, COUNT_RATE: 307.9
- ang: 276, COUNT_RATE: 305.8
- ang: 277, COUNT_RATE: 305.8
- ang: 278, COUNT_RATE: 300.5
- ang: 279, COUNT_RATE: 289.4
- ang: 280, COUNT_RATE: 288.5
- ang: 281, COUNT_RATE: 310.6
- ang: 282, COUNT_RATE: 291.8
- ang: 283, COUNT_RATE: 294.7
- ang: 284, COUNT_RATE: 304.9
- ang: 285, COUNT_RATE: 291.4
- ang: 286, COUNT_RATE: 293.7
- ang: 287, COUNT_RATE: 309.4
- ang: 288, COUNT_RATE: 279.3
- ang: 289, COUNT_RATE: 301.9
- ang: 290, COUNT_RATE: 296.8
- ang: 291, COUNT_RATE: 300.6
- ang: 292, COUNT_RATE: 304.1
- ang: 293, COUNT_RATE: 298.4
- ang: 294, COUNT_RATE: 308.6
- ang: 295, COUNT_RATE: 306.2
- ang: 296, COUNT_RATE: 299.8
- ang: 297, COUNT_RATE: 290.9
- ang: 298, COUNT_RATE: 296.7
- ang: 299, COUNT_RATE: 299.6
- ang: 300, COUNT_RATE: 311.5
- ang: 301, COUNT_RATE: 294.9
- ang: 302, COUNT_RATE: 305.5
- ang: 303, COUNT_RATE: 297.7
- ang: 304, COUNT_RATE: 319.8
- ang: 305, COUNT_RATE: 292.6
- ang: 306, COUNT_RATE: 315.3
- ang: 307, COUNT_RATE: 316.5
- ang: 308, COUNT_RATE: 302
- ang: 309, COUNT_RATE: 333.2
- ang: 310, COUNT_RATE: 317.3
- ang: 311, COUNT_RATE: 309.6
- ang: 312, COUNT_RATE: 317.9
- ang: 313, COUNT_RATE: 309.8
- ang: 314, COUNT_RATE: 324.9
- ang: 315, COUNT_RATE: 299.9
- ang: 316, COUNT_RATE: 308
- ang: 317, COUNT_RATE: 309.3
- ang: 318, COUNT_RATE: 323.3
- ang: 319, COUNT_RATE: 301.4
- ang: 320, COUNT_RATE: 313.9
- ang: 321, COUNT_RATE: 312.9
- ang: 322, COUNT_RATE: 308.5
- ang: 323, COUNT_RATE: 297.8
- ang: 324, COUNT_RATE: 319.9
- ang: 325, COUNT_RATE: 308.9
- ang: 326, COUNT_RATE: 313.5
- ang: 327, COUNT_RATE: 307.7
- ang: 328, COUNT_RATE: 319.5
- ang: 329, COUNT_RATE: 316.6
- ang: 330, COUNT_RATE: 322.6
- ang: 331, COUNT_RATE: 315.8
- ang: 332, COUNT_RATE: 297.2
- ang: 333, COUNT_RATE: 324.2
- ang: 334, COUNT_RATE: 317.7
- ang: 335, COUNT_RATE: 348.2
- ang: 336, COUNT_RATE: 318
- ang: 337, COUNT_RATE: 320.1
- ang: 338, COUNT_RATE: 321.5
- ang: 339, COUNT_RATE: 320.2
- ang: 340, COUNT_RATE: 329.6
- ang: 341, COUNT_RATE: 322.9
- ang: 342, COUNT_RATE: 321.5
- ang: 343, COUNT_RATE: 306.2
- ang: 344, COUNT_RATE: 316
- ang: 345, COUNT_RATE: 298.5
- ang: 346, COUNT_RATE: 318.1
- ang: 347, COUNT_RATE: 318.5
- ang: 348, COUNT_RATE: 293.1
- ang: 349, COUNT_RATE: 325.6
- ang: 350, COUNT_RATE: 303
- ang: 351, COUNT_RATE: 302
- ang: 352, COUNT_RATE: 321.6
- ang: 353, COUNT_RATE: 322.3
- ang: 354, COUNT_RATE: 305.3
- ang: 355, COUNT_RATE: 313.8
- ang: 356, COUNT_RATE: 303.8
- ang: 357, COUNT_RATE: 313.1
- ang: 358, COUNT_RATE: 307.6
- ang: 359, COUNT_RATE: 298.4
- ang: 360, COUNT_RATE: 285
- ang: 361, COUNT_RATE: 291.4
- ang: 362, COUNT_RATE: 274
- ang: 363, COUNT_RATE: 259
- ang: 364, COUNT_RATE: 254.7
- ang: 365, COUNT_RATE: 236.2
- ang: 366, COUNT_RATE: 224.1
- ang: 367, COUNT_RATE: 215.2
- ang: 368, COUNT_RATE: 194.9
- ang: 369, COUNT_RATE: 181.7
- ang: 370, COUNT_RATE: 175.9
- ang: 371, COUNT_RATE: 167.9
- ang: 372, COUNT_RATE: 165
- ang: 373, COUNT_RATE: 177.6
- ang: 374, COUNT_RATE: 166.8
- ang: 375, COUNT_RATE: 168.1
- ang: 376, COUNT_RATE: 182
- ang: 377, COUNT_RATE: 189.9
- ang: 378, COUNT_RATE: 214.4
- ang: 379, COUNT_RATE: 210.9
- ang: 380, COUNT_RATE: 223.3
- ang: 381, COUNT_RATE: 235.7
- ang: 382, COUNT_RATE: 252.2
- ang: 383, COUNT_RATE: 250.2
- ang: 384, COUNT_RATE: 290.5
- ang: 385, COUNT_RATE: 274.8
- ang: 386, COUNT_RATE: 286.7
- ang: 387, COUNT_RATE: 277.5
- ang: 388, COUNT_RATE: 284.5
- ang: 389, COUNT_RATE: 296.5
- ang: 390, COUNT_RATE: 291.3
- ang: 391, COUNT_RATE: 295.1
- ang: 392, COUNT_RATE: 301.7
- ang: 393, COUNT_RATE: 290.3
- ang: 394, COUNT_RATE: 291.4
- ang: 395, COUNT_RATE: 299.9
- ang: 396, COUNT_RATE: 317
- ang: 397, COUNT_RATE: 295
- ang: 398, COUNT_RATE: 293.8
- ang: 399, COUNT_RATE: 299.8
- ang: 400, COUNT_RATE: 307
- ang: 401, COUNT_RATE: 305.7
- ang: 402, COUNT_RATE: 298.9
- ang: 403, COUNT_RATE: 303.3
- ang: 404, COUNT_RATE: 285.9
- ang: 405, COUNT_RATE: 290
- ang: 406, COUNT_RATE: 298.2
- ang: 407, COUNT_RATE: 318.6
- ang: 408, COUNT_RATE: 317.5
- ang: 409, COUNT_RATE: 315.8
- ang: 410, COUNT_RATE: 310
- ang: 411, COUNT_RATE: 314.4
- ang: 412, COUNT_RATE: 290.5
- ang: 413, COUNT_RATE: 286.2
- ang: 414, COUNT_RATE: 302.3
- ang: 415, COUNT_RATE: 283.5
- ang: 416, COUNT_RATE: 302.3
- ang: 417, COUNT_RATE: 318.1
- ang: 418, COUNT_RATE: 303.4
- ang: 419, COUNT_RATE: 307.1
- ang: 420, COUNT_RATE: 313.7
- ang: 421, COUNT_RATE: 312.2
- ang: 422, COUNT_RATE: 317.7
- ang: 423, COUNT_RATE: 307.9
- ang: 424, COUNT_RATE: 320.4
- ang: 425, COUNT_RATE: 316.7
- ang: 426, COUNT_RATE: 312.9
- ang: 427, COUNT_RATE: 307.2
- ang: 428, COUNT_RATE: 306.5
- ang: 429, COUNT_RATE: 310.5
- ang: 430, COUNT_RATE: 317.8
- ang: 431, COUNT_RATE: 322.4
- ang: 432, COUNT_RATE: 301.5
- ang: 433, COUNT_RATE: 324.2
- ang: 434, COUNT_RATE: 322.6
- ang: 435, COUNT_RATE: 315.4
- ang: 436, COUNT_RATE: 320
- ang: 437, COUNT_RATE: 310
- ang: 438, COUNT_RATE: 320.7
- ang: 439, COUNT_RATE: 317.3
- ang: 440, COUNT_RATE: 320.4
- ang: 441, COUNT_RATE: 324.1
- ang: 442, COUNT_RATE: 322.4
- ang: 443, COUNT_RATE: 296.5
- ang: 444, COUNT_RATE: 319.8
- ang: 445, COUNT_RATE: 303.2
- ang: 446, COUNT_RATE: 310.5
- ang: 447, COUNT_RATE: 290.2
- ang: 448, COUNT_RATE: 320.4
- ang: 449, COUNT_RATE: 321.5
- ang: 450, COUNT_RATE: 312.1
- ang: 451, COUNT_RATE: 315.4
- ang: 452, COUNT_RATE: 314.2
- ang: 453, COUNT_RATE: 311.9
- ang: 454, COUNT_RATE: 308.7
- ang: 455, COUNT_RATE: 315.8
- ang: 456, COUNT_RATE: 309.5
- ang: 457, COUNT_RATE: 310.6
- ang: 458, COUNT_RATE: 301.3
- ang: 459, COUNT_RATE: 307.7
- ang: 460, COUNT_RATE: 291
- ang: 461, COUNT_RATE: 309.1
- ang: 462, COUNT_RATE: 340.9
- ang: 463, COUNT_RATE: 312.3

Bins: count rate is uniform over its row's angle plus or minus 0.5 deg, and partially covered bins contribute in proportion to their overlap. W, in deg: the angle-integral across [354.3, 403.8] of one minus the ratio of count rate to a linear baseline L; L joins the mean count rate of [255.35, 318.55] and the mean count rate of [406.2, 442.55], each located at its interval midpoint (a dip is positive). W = 8.3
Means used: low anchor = 307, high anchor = 312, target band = 258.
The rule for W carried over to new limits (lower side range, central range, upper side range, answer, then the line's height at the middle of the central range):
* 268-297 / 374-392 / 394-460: 3.5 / 306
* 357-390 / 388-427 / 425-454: -3.8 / 277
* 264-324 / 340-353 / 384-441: -0.3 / 305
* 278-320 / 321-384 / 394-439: 6.0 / 306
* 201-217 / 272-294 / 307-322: 0.9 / 312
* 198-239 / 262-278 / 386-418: -2.4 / 268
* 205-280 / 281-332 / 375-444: -3.7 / 286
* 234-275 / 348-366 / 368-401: -2.3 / 260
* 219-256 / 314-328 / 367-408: -3.1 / 254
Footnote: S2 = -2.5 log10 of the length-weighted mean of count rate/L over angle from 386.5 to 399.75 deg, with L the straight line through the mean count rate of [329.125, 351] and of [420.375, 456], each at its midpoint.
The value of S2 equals 0.07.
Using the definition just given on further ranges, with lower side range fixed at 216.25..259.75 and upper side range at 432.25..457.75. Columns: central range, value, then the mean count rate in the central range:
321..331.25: -0.11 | 313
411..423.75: 0.01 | 304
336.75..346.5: -0.11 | 317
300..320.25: -0.12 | 311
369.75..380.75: 0.50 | 187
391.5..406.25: 0.01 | 299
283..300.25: -0.10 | 299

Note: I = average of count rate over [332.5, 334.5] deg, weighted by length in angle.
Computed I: 321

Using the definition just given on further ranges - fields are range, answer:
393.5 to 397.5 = 301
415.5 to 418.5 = 308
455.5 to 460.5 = 304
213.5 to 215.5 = 301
